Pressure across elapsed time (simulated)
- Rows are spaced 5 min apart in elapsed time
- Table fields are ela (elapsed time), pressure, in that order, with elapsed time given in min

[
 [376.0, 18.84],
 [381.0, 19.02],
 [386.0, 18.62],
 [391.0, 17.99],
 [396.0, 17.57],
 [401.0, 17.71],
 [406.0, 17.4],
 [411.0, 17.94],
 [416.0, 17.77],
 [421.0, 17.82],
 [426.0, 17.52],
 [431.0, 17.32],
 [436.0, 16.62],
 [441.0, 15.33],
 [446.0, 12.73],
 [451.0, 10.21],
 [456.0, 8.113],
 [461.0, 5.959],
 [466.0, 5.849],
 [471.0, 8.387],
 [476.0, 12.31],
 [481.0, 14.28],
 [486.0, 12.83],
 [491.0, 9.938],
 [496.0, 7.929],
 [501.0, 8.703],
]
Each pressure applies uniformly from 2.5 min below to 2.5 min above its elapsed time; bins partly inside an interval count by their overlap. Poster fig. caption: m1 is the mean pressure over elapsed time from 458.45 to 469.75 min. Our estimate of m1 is 6.19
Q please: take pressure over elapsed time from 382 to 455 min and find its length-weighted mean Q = 16.5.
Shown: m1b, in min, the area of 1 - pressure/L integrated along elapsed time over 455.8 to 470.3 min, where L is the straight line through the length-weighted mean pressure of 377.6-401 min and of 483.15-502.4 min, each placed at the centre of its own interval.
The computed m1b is 6.7 min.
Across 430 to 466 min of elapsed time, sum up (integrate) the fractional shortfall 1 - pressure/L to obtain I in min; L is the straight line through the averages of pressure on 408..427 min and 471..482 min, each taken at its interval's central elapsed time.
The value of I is 8.20 min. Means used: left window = 17.8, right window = 12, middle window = 11.7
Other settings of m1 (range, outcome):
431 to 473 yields 10.8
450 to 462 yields 8.1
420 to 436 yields 17.4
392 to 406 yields 17.6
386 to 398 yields 18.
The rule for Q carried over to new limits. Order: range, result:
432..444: 16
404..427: 17.7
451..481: 8.81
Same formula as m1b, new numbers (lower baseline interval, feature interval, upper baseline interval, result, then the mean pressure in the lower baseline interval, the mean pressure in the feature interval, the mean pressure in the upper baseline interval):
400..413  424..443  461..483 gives -3.1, 17.7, 16.7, 9.63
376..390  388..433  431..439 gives 0.0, 18.7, 17.7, 16.8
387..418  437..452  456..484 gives -1.0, 17.8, 13.4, 9.31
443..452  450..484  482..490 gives 8.2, 11.9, 9.31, 12.6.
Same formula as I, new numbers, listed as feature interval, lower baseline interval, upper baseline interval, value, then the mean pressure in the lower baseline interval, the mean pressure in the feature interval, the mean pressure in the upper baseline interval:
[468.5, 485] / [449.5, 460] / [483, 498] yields -3.35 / 8.6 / 11.8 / 10.4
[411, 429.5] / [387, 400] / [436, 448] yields -1.88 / 17.9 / 17.7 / 14.6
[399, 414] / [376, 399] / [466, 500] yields -0.82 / 18.3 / 17.7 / 10.5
